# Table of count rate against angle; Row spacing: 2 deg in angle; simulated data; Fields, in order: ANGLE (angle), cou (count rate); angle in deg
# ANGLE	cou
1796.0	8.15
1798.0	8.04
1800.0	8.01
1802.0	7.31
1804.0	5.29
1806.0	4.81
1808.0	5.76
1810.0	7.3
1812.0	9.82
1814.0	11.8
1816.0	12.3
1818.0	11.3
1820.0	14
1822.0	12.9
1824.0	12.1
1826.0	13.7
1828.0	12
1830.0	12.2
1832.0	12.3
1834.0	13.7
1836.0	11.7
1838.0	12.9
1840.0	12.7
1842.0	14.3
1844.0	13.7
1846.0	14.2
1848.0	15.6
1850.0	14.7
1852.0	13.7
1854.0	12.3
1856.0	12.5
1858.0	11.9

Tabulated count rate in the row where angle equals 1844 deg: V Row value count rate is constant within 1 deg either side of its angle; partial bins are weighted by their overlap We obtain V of 13.7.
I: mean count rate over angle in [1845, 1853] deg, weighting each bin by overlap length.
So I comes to 14.6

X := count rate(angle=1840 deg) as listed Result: 12.7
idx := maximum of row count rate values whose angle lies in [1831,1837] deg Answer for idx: 13.7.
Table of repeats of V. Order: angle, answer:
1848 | 15.6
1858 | 11.9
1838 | 12.9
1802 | 7.31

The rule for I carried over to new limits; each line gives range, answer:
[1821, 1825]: 12.5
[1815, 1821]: 12.5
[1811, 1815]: 10.8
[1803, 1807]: 5.05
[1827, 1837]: 12.4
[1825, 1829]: 12.8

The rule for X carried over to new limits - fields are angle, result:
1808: 5.76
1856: 12.5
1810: 7.3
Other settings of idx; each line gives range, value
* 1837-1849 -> 15.6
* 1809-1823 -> 14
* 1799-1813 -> 9.82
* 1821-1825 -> 12.9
